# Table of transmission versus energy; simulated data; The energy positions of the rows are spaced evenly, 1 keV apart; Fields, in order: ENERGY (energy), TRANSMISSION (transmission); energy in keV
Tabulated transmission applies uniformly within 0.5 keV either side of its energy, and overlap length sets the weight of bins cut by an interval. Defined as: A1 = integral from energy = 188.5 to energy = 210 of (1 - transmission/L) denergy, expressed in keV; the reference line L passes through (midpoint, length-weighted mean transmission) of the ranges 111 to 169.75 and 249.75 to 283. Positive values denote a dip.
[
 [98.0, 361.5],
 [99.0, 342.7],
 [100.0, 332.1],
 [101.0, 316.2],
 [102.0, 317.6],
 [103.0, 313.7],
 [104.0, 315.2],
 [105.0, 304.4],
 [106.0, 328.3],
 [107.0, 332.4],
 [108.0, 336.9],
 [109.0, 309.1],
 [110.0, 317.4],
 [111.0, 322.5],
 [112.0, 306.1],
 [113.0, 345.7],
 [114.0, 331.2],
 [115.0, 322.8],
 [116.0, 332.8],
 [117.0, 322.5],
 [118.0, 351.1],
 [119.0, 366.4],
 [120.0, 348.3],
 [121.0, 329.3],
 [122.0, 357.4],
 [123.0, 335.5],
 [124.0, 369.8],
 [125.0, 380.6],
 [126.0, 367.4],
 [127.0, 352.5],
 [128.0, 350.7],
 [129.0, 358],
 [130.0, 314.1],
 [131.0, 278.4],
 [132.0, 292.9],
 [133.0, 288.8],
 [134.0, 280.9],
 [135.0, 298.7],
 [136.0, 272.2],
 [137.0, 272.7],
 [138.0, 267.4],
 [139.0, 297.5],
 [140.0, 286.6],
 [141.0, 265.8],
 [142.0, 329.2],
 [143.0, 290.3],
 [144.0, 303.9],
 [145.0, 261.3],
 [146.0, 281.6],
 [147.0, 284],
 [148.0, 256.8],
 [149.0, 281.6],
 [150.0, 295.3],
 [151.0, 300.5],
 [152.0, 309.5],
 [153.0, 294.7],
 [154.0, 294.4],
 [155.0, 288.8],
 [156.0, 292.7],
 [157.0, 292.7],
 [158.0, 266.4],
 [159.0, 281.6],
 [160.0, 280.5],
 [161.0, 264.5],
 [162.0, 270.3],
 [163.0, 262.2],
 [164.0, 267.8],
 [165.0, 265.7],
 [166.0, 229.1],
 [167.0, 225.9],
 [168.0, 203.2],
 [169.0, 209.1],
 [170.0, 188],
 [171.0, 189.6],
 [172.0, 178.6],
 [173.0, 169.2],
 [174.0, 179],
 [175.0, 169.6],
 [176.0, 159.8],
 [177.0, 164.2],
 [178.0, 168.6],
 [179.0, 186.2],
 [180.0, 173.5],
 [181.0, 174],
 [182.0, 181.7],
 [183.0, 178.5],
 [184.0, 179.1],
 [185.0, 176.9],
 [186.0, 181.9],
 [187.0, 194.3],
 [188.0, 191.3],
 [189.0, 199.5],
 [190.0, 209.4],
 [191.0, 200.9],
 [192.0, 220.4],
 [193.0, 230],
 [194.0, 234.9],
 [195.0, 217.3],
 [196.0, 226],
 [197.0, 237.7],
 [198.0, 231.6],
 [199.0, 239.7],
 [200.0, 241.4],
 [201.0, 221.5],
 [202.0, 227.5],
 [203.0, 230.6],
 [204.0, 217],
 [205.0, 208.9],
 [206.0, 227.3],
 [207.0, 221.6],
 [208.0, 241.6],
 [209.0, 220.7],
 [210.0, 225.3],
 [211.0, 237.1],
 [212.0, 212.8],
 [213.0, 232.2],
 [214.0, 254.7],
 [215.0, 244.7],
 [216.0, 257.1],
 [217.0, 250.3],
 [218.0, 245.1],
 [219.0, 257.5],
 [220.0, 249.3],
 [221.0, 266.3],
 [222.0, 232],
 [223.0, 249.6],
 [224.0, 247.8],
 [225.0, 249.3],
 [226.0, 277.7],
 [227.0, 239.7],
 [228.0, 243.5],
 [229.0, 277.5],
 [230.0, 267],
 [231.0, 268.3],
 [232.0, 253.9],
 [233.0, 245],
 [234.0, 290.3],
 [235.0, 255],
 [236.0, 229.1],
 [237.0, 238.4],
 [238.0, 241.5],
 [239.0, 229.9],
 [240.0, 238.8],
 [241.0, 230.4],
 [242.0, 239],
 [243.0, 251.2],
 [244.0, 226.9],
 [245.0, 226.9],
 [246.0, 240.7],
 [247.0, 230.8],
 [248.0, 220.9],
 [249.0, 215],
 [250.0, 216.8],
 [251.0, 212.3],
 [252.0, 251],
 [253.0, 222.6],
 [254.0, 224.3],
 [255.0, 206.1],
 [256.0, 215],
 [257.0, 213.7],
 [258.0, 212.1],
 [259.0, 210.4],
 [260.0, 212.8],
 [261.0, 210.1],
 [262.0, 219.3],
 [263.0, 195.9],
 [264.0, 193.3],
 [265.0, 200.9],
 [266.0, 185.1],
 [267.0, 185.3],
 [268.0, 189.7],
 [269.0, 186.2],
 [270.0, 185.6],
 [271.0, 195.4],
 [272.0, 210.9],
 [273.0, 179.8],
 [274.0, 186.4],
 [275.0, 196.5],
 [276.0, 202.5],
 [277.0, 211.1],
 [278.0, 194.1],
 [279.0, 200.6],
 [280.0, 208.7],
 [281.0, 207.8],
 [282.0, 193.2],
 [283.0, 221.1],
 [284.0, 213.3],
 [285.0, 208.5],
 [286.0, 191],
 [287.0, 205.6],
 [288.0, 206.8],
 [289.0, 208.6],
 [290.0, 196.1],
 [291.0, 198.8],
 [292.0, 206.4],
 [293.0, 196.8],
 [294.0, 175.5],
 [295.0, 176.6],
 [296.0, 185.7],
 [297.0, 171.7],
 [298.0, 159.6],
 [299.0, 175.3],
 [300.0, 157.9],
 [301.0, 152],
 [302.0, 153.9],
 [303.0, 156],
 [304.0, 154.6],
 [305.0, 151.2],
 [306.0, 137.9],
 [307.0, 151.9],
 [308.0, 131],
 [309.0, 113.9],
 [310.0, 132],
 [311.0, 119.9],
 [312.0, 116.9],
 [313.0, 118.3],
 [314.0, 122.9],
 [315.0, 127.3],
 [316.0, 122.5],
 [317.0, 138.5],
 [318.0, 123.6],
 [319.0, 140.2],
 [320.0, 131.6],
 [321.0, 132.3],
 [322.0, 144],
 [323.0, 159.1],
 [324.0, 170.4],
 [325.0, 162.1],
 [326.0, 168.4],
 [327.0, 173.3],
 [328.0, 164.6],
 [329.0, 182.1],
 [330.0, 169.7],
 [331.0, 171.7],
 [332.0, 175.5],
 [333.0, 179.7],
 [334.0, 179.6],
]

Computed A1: 2.6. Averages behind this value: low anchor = 298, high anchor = 204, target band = 224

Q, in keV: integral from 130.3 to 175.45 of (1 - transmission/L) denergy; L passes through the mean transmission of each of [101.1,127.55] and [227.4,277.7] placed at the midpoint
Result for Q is 6.0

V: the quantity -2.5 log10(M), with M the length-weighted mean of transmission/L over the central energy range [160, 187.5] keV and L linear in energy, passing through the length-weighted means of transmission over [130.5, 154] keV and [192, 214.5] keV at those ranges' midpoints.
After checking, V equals 0.27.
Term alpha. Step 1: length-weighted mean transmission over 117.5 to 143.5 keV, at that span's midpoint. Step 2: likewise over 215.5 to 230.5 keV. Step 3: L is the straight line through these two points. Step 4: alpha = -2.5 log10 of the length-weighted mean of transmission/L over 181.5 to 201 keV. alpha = 0.30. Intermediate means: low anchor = 319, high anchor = 254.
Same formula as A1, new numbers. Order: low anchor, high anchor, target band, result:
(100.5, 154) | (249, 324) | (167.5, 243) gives 6.92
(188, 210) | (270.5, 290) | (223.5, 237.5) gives -2.66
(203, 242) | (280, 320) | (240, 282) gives -1.21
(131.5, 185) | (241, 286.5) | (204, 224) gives -0.97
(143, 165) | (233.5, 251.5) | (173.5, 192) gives 5.83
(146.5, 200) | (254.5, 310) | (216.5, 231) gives -3.13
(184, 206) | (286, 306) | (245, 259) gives -1.96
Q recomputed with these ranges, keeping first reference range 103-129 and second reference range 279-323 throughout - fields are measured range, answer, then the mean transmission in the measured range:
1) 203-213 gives 1.1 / 224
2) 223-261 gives -3.0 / 237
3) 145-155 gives 0.6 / 287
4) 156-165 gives 0.7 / 274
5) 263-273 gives 0.1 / 192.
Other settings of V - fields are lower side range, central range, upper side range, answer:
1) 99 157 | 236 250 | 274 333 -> -0.07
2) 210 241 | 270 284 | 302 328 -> -0.08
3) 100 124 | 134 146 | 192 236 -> 0.07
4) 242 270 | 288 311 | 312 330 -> 0.02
